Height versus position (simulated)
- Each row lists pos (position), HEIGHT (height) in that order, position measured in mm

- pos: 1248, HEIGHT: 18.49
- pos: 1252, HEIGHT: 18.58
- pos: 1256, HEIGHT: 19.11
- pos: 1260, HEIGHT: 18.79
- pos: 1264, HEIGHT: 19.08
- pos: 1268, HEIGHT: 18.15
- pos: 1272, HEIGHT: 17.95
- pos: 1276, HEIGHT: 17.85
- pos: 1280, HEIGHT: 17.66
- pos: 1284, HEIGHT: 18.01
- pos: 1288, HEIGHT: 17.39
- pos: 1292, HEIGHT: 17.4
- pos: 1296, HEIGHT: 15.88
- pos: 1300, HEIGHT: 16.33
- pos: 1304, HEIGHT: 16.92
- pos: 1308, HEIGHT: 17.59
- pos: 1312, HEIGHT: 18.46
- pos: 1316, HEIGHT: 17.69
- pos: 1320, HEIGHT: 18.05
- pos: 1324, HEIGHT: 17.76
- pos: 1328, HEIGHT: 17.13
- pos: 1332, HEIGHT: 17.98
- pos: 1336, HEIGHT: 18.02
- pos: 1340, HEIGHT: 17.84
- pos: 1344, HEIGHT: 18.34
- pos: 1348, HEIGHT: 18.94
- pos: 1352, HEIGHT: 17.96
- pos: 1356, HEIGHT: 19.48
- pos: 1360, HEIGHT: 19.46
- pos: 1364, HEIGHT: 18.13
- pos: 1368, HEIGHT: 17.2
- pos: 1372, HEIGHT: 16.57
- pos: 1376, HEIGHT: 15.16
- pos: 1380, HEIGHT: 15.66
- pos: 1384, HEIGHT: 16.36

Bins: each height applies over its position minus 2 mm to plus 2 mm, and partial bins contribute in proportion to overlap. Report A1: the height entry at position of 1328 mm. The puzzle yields 17.13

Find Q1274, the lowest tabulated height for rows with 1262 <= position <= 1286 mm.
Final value 17.66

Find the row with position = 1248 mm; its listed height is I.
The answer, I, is 18.49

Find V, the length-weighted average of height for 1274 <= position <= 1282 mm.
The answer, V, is 17.8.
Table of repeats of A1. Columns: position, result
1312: 18.46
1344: 18.34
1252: 18.58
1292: 17.4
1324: 17.76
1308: 17.59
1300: 16.33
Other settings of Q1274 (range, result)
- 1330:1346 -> 17.84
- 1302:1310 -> 16.92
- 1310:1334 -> 17.13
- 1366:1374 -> 16.57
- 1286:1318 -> 15.88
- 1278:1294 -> 17.39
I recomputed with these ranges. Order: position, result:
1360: 19.46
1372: 16.57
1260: 18.79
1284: 18.01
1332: 17.98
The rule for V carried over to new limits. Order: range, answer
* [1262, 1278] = 18.3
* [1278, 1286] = 17.8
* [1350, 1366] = 18.8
